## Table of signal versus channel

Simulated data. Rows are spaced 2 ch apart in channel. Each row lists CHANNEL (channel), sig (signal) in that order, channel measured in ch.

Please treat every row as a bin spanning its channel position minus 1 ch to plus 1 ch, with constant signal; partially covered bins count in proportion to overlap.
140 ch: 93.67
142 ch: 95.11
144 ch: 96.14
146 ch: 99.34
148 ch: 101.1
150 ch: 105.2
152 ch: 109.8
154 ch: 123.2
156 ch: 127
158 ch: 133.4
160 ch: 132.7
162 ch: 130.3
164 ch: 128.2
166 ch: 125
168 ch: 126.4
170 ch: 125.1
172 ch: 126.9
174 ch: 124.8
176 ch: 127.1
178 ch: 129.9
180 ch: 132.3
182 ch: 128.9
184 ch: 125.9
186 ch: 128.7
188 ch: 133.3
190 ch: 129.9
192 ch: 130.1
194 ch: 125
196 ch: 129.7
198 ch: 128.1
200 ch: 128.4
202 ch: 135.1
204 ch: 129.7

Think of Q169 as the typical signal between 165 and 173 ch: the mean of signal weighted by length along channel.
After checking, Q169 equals 126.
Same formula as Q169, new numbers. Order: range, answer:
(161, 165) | 129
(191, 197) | 128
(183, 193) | 130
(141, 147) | 96.9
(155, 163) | 131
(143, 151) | 100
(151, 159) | 123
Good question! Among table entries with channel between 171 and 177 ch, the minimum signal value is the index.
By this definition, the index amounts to 124.8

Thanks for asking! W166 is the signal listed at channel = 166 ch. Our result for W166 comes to 125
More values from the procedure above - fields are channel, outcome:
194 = 125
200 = 128.4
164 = 128.2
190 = 129.9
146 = 99.34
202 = 135.1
